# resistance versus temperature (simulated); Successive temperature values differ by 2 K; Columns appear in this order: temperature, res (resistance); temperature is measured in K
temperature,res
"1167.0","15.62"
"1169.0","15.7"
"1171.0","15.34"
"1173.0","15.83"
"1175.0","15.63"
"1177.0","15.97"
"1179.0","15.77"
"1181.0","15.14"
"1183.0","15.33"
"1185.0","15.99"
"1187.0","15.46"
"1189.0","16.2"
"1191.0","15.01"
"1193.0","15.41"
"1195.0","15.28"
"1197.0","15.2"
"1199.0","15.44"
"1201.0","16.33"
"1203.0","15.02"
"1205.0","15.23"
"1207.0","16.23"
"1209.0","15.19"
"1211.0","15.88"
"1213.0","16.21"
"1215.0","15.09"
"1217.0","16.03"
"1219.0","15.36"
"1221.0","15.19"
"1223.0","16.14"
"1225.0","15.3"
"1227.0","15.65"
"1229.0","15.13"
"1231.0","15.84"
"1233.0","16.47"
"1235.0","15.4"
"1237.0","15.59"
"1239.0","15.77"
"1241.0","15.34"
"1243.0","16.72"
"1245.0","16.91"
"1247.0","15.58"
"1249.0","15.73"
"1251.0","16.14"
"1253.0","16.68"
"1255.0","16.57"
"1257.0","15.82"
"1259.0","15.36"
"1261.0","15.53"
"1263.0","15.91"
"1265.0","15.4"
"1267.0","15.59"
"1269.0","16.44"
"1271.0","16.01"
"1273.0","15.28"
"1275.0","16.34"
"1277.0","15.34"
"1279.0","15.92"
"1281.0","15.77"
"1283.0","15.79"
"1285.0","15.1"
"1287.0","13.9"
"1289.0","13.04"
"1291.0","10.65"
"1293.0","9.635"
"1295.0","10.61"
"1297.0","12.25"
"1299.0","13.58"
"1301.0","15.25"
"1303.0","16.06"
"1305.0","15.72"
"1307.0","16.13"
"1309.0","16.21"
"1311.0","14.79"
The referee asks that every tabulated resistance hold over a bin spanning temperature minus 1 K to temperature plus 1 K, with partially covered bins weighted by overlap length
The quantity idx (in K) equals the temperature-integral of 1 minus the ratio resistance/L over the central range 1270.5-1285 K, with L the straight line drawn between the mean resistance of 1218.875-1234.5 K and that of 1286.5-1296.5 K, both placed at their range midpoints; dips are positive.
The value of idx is -3.9 K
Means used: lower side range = 15.6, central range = 15.7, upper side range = 11.5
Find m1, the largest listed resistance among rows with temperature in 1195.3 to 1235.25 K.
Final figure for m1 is 16.47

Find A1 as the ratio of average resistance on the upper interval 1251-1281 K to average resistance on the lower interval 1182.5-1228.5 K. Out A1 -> 1.0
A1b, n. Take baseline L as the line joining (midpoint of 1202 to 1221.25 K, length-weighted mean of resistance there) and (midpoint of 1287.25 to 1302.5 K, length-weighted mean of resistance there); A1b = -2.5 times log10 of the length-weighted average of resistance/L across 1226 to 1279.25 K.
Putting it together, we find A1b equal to -0.14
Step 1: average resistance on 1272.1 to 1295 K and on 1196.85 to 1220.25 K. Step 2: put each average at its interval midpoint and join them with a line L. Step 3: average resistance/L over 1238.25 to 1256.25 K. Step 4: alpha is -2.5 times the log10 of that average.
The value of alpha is -0.09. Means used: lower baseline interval 15.6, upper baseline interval 14.1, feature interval 16.2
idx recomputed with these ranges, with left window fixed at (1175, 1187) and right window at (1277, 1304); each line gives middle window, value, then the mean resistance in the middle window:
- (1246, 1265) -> -2.08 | 15.9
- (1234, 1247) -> -1.19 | 15.9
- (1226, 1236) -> -0.64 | 15.7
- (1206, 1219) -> -0.57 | 15.7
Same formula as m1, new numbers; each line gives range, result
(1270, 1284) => 16.34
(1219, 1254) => 16.91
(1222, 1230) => 16.14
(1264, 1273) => 16.44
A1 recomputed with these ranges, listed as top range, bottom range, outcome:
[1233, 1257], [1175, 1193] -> 1.03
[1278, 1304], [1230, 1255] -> 0.85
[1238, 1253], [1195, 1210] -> 1.04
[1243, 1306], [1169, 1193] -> 0.96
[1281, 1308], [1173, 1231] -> 0.88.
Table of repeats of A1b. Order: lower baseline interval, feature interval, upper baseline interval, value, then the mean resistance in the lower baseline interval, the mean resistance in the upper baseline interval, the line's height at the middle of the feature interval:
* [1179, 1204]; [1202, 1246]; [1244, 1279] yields 0.00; 15.5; 15.9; 15.7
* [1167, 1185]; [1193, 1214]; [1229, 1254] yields 0.01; 15.6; 16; 15.8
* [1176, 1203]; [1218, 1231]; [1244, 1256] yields 0.03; 15.6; 16.3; 16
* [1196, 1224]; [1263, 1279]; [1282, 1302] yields -0.16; 15.6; 13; 13.7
